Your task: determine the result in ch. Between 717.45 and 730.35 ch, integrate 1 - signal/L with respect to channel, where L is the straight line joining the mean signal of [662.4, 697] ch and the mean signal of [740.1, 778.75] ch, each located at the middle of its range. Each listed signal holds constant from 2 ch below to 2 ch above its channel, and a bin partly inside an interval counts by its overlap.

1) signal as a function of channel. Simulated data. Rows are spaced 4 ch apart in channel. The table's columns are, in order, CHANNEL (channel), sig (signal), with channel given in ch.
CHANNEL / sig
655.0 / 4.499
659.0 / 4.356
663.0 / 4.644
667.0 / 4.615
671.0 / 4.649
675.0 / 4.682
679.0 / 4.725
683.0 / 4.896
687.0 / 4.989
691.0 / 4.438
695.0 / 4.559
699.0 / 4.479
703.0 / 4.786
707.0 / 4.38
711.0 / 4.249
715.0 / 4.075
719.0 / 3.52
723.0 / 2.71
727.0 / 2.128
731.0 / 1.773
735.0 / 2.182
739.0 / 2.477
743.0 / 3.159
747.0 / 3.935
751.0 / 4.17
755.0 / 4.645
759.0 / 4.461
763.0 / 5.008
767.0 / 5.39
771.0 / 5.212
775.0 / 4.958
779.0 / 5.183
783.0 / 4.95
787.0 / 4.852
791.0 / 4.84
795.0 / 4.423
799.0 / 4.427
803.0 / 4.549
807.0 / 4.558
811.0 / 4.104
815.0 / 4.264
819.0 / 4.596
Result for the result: 5.5 ch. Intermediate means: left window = 4.69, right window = 4.53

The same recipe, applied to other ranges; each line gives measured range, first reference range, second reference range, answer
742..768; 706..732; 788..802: -3.30 ch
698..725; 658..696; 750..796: 4.12 ch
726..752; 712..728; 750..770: 7.92 ch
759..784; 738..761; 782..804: -4.71 ch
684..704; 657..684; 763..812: 0.09 ch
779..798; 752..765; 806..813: -1.46 ch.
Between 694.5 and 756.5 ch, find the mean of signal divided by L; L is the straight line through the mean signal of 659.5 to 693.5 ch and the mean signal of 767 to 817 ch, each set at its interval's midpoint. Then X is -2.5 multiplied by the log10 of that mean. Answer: 0.307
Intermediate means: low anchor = 4.69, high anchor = 4.72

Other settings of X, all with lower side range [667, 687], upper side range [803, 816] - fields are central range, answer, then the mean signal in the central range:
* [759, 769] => -0.13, 5.05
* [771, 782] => -0.15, 5.09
